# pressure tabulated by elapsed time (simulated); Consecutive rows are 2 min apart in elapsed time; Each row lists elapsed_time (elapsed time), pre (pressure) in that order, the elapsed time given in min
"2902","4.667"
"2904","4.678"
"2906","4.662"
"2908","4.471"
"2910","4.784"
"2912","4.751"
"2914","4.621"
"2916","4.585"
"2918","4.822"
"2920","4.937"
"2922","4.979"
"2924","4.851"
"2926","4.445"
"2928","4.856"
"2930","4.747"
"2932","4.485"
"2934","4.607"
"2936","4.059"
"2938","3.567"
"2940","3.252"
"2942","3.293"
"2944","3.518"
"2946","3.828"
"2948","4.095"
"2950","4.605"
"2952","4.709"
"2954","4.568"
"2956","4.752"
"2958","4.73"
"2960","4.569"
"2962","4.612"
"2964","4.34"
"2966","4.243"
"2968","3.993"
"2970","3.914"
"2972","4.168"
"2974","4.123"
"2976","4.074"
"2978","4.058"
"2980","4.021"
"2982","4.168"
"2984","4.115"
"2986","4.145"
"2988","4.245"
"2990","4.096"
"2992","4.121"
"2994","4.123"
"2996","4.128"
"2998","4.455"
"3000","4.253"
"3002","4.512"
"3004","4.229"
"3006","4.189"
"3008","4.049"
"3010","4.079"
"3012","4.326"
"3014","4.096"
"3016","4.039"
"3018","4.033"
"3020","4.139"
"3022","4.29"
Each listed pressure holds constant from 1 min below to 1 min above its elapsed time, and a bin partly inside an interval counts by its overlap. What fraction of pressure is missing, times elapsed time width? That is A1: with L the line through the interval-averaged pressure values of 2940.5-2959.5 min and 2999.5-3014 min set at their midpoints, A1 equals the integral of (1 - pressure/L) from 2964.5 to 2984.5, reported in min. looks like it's 0.6 min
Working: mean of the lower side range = 4.22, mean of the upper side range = 4.22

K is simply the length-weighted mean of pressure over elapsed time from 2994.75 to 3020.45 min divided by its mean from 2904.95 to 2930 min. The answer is 0.89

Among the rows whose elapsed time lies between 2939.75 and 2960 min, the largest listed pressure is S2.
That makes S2 4.752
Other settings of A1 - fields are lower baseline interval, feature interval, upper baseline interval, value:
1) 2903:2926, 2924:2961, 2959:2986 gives 1.54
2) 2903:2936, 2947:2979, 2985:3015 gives 0.57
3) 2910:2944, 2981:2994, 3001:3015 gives 0.35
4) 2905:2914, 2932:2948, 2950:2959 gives 2.99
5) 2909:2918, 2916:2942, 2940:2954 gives -0.25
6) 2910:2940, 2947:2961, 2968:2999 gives -0.75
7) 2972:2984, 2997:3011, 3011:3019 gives -0.46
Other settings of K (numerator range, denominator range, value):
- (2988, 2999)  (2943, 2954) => 1.00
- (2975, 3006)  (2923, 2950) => 1.01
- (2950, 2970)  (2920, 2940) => 1.00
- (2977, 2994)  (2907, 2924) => 0.87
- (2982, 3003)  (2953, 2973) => 0.96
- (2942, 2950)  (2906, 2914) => 0.83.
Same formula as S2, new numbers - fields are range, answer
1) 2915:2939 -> 4.979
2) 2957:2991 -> 4.73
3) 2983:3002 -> 4.512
